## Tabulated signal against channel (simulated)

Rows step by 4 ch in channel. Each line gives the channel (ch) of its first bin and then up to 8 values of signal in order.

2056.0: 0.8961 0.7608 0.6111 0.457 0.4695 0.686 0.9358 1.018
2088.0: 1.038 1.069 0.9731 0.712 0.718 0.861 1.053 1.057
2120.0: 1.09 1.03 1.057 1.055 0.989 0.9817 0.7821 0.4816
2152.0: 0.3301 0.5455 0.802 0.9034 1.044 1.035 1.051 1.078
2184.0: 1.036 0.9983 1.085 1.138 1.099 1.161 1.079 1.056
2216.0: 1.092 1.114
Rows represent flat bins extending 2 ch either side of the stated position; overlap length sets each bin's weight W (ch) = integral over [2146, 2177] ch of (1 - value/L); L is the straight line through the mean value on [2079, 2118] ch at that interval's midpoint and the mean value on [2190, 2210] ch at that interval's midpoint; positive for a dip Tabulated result 8.48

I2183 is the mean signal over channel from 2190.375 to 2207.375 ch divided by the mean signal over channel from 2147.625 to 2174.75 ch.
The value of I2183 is 1.47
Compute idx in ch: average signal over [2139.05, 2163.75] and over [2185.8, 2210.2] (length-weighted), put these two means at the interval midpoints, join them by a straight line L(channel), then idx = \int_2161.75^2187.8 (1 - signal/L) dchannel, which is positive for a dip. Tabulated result -4.40 ch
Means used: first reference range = 0.658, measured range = 1.02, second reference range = 1.09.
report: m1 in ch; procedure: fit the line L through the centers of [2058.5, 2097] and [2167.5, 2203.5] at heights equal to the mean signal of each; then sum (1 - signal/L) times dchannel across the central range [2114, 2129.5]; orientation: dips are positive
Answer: -2.6 ch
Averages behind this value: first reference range 0.798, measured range 1.06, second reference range 1.07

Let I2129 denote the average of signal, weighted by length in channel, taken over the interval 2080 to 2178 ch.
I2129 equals 0.904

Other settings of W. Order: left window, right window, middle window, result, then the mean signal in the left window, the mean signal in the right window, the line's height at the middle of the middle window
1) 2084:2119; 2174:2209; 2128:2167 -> 8.7 ch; 0.944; 1.08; 1.01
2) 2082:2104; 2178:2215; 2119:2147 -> 0.5 ch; 0.94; 1.08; 0.995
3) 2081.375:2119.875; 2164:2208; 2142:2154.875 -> 6.1 ch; 0.951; 1.07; 1.02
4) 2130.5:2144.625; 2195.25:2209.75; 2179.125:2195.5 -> 0.4 ch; 0.965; 1.12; 1.08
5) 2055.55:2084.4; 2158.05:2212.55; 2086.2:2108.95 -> -3.3 ch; 0.704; 1.04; 0.785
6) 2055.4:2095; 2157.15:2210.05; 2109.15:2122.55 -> -2.6 ch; 0.795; 1.03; 0.884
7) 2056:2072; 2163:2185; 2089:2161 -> -3.0 ch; 0.628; 1.03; 0.851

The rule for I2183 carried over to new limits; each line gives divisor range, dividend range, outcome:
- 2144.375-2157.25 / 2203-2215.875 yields 2.24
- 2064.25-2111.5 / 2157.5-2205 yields 1.27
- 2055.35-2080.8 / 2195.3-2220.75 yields 1.66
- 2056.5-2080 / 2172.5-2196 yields 1.64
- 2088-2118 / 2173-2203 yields 1.15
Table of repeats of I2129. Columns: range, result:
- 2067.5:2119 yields 0.866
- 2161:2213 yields 1.05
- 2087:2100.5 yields 0.968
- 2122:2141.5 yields 1.02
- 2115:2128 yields 1.06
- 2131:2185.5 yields 0.86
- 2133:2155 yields 0.721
